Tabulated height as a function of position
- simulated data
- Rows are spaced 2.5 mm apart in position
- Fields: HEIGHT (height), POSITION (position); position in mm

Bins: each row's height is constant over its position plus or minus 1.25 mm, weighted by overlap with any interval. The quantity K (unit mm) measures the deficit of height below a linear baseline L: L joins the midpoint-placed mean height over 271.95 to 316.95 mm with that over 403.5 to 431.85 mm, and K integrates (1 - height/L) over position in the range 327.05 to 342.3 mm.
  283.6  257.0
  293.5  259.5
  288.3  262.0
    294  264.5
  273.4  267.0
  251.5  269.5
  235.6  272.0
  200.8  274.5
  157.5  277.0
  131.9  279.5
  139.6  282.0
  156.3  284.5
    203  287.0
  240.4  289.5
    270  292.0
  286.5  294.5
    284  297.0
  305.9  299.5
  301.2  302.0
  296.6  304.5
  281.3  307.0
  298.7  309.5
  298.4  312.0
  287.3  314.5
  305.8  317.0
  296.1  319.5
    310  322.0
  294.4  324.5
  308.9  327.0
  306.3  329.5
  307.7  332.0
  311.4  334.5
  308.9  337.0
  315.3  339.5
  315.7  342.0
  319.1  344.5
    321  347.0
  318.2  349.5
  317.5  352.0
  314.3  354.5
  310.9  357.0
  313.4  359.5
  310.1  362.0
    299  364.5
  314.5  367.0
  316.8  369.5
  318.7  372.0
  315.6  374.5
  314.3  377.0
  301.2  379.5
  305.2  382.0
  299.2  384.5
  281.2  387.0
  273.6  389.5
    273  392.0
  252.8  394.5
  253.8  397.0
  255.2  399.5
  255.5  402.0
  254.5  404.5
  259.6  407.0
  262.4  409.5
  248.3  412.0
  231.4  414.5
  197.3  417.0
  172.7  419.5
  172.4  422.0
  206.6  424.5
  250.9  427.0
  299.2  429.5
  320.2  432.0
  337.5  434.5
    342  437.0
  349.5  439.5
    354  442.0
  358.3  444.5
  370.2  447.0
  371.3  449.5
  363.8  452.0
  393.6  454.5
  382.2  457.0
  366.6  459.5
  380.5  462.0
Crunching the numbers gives -4.3 mm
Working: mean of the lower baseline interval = 245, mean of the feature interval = 310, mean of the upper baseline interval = 236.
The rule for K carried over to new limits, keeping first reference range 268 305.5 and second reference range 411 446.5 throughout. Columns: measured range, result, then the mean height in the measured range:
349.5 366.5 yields -3.9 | 312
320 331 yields -2.8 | 304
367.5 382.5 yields -3.1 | 312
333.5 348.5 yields -4.1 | 315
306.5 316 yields -2.2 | 293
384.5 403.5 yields 0.0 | 266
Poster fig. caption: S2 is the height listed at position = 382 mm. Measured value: 305.2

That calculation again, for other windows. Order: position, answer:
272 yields 235.6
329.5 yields 306.3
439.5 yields 349.5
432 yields 320.2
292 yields 270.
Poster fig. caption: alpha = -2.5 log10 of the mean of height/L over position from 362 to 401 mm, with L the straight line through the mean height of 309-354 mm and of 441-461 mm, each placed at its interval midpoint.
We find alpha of 0.145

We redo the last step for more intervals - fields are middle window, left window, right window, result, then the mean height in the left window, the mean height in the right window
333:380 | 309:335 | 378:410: -0.09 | 302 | 272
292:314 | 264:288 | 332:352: -0.18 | 202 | 315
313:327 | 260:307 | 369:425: -0.20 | 242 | 262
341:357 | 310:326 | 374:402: -0.09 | 299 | 282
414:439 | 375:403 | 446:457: 0.30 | 280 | 376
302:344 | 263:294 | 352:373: -0.14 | 215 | 312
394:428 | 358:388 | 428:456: 0.38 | 308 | 350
